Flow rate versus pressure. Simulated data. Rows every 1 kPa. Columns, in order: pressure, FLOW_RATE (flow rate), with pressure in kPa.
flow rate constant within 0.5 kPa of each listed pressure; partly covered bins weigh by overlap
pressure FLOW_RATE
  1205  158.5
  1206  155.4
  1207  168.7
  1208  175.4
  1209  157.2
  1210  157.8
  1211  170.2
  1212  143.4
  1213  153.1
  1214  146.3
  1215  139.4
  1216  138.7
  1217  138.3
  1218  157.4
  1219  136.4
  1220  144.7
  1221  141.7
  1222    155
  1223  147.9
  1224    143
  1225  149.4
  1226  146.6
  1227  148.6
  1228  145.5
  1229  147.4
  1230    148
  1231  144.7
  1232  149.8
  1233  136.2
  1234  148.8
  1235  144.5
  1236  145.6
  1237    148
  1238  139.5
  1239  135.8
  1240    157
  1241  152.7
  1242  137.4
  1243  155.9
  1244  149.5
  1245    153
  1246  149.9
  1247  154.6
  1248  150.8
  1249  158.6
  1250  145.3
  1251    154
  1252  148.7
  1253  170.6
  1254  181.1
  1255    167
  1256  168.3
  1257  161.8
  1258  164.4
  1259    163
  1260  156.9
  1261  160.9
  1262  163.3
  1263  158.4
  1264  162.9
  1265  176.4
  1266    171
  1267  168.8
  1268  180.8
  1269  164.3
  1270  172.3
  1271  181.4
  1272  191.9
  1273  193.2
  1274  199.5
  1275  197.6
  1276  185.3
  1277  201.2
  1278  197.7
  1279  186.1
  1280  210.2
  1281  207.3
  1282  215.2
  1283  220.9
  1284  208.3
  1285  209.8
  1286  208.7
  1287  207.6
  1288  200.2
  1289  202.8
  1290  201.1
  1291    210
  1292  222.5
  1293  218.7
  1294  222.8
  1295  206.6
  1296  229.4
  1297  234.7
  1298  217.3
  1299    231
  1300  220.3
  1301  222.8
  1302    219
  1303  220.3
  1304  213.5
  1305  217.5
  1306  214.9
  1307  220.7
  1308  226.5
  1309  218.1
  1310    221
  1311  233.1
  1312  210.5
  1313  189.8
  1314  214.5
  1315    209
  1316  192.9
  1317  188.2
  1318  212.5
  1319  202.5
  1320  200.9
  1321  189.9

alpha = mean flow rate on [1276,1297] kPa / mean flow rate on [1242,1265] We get 1.3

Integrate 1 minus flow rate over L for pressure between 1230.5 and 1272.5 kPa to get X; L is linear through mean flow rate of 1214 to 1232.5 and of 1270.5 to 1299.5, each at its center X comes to 3.80 kPa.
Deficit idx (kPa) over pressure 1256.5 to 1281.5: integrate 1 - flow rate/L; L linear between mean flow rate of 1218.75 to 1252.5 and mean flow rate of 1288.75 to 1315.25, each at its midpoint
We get 0.55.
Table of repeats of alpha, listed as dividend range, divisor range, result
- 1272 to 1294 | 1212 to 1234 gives 1.41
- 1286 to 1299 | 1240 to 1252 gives 1.42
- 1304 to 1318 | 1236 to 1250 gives 1.42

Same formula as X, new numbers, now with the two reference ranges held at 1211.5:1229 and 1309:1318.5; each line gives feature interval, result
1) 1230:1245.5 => 1.1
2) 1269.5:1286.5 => -1.3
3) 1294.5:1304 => -1.1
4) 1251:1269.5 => 0.7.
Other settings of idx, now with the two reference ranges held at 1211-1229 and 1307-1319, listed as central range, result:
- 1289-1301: -1.3 kPa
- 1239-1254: 1.1 kPa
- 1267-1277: -0.2 kPa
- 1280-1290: -0.9 kPa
